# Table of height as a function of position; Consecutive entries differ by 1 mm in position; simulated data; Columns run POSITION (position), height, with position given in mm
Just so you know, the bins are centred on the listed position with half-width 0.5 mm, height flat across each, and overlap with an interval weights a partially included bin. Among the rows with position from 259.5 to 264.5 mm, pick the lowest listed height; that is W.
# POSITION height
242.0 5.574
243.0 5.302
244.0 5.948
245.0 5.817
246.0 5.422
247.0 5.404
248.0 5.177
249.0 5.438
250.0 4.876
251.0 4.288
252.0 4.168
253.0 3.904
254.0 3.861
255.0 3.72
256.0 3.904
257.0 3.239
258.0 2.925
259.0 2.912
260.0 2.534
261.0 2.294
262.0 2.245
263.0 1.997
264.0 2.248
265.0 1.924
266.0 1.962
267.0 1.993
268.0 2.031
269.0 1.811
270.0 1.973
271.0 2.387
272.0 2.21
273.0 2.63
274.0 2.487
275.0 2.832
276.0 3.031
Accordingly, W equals 1.997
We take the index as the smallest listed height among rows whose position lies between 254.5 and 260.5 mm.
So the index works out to 2.534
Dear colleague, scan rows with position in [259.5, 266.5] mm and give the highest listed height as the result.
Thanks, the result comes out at 2.534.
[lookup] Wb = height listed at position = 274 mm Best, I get 2.487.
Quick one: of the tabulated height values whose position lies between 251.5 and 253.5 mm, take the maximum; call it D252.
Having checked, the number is 4.168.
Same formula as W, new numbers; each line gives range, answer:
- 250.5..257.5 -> 3.239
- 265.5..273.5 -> 1.811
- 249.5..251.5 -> 4.288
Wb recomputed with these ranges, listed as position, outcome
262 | 2.245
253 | 3.904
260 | 2.534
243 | 5.302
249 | 5.438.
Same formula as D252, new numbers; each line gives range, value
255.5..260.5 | 3.904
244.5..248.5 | 5.817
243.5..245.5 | 5.948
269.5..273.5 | 2.63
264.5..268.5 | 2.031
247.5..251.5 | 5.438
